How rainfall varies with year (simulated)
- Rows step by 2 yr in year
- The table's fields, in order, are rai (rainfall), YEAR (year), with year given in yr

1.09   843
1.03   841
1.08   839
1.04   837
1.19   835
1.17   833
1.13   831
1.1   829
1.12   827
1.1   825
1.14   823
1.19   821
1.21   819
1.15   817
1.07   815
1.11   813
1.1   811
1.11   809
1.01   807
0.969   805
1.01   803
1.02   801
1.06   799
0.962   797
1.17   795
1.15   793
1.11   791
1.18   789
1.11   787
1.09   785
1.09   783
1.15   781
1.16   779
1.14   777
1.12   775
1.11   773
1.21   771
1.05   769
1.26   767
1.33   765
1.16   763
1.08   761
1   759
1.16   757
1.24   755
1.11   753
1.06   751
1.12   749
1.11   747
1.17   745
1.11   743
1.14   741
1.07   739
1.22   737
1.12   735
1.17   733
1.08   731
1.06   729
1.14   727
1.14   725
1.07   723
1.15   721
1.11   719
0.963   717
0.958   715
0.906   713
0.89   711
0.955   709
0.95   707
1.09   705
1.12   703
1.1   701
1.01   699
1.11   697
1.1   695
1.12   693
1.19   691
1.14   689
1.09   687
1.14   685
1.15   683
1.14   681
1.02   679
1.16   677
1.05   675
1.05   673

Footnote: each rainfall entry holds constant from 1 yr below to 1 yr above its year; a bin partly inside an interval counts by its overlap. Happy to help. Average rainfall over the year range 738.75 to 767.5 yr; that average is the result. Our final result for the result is 1.14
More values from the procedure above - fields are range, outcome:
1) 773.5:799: 1.12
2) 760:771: 1.18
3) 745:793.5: 1.14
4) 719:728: 1.12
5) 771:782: 1.14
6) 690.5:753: 1.08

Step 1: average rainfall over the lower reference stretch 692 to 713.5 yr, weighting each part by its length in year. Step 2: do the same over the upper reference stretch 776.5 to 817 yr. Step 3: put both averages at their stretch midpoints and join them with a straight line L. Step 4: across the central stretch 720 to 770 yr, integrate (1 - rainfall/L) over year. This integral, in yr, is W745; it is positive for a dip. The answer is -3.5 yr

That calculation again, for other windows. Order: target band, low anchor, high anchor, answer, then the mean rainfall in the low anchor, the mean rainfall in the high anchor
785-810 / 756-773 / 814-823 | 1.8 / 1.15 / 1.15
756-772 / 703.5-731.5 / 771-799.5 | -0.9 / 1.03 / 1.12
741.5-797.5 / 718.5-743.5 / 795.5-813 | -2.9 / 1.12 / 1.04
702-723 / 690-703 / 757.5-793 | 1.9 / 1.11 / 1.14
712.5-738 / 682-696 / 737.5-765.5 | 1.0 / 1.13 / 1.13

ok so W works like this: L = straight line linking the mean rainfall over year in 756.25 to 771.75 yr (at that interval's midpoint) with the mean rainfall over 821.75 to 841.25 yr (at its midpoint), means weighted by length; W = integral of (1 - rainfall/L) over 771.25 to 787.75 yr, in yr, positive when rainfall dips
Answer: 0.3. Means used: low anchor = 1.16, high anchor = 1.11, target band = 1.13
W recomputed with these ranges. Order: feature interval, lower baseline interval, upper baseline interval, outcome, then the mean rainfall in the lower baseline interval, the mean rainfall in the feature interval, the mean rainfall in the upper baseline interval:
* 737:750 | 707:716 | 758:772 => -0.77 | 0.93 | 1.13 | 1.16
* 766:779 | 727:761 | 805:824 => -0.37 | 1.12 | 1.15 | 1.11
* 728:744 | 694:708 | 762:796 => -0.22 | 1.07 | 1.12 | 1.15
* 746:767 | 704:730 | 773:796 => -1.02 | 1.03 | 1.14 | 1.13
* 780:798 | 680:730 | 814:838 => 0.04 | 1.07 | 1.11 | 1.13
